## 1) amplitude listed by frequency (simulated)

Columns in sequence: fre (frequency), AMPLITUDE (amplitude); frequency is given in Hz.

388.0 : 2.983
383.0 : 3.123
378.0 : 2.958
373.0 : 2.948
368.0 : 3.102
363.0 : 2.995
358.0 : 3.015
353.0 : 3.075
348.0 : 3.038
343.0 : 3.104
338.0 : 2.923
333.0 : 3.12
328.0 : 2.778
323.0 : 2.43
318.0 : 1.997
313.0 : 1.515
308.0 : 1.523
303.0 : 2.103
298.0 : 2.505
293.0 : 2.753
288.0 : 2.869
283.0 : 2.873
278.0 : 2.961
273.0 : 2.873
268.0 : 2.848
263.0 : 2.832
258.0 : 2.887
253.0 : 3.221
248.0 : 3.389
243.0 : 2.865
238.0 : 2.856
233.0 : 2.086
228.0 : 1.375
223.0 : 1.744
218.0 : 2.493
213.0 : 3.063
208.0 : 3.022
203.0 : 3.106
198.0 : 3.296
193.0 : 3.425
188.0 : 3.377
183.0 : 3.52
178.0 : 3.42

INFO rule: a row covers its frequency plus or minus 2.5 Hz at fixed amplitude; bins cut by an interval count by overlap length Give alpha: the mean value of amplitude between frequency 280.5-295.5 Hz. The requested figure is 2.83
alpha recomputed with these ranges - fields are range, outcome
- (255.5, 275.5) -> 2.86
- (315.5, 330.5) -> 2.4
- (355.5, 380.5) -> 3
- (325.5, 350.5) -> 2.99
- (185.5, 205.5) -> 3.3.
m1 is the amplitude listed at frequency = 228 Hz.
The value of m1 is 1.375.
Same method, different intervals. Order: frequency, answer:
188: 3.377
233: 2.086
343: 3.104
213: 3.063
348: 3.038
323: 2.43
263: 2.832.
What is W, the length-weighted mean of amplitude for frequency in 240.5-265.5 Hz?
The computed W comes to 3.04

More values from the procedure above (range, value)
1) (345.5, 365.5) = 3.03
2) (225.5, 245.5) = 2.3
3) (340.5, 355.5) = 3.07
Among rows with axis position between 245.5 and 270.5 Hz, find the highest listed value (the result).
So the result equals 3.389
